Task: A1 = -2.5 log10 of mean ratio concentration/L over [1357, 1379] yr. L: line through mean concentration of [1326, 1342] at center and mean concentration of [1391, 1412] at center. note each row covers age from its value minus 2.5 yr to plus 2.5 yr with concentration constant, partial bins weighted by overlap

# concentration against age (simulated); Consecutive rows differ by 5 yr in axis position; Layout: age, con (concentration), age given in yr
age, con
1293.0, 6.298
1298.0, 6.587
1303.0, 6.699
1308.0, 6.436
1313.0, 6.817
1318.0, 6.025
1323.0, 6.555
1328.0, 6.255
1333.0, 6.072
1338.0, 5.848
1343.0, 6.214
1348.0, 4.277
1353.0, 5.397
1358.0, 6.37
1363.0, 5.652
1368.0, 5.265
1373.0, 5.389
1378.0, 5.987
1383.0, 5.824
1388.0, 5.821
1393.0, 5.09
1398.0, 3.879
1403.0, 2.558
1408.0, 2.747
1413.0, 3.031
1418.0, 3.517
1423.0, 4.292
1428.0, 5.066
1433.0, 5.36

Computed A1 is -0.19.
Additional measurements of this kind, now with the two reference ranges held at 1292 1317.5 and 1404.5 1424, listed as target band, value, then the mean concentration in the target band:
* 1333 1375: -0.11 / 5.58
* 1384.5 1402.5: -0.20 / 4.72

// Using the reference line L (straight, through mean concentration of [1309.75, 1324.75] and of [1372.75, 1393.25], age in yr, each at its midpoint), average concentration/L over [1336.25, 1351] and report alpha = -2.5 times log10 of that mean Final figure 0.14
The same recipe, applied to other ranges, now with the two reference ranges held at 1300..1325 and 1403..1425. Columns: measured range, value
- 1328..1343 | -0.05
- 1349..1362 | -0.11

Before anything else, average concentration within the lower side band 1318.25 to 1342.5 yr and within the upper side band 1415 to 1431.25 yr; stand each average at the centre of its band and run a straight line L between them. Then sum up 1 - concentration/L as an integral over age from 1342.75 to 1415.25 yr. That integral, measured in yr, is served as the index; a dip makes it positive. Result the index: 5.1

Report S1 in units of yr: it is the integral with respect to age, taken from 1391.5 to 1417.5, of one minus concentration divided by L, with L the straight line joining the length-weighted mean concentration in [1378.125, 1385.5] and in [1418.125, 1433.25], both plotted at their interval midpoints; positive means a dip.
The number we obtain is 9.2 yr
